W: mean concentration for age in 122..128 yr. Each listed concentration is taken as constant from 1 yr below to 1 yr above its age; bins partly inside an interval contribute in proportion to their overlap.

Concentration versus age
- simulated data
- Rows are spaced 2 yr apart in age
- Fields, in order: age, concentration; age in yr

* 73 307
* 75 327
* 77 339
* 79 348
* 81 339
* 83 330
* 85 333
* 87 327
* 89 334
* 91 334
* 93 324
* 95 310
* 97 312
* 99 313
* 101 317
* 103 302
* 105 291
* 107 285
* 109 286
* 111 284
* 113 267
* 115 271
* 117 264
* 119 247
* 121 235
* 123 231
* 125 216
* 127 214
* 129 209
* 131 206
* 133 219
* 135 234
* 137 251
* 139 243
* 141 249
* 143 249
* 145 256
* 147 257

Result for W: 220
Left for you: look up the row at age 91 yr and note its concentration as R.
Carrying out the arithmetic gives 334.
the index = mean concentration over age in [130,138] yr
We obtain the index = 228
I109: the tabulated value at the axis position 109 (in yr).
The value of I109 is 286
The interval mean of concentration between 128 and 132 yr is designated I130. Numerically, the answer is 208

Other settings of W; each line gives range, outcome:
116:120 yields 256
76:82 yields 342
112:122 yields 257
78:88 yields 335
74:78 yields 333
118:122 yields 241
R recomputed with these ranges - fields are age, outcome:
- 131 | 206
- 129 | 209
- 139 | 243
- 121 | 235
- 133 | 219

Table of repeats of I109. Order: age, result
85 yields 333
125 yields 216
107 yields 285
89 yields 334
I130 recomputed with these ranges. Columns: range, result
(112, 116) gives 269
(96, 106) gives 307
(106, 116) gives 279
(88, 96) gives 326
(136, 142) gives 248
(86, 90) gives 330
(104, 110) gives 287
